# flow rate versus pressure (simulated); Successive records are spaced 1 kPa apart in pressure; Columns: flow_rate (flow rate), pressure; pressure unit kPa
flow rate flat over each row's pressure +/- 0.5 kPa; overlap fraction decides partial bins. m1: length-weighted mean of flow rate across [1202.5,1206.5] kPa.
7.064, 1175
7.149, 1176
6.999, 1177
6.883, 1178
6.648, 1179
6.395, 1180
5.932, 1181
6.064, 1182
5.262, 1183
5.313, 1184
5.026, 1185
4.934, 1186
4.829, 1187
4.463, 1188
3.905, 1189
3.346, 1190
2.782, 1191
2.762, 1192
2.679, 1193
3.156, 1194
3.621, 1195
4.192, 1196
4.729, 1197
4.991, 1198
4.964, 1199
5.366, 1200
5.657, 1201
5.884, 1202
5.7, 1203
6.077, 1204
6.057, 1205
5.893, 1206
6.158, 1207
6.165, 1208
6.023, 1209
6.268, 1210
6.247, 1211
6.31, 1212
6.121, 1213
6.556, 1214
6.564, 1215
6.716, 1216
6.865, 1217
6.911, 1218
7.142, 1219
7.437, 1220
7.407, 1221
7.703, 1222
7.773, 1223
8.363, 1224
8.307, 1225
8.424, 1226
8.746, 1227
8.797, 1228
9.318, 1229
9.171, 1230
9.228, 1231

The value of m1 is 5.93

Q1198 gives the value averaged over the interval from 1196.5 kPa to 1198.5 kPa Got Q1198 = 4.86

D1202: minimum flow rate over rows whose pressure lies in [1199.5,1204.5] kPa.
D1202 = 5.366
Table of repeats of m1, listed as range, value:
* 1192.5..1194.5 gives 2.92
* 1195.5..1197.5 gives 4.46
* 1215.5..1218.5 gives 6.83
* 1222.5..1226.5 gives 8.22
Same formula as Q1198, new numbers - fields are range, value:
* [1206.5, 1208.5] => 6.16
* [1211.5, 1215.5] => 6.39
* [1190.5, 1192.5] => 2.77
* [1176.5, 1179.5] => 6.84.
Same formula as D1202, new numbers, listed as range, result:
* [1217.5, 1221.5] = 6.911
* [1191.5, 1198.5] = 2.679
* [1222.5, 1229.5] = 7.773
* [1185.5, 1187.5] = 4.829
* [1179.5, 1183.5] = 5.262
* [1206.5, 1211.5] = 6.023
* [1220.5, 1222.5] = 7.407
